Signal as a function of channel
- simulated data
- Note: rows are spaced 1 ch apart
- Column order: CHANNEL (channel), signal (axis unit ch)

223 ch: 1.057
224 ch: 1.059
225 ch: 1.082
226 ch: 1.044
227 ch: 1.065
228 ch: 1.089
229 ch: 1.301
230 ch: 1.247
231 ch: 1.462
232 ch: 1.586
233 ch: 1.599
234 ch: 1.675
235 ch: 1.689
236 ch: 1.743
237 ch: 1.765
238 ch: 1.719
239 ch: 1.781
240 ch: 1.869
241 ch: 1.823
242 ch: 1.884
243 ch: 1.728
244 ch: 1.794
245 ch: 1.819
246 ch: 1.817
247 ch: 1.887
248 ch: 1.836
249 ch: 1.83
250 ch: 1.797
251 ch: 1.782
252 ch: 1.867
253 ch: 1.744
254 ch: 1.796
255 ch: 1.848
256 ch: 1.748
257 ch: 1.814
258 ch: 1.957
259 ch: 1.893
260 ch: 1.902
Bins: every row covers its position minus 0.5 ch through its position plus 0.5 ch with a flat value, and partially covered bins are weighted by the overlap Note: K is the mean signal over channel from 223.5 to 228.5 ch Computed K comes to 1.07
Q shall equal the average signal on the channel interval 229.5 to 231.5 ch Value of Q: 1.35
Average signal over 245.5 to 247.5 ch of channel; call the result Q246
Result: 1.85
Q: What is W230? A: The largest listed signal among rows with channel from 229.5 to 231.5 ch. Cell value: 1.462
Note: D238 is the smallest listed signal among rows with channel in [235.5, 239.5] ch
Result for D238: 1.719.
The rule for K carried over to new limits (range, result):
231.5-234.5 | 1.62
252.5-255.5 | 1.8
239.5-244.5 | 1.82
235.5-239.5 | 1.75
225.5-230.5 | 1.15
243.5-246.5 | 1.81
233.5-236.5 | 1.7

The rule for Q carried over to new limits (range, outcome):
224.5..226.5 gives 1.06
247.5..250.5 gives 1.82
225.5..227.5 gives 1.05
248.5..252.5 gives 1.82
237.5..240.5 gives 1.79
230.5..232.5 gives 1.52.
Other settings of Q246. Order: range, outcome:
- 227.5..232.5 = 1.34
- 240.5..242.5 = 1.85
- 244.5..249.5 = 1.84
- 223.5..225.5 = 1.07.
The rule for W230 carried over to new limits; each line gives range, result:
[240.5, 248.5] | 1.887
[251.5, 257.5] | 1.867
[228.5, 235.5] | 1.689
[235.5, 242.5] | 1.884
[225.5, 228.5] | 1.089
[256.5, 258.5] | 1.957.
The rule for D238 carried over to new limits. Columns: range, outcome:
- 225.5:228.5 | 1.044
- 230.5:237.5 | 1.462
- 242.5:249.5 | 1.728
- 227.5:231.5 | 1.089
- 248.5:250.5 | 1.797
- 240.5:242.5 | 1.823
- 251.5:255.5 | 1.744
